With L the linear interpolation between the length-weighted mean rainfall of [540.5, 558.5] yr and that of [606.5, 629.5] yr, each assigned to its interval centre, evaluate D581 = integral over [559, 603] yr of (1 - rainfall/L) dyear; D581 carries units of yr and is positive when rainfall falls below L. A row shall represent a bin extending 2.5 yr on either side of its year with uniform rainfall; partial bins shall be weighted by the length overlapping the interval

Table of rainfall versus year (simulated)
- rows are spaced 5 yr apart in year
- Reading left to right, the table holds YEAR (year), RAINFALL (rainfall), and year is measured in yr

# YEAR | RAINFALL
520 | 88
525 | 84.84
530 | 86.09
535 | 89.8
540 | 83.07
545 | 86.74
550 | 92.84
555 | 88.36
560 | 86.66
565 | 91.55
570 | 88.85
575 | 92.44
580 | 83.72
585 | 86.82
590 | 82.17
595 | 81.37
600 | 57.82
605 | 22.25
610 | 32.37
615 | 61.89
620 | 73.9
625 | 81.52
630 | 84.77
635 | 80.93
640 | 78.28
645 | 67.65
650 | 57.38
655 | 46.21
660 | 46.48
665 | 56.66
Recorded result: -3.37 yr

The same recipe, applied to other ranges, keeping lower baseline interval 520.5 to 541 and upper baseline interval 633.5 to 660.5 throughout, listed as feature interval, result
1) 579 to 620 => 5.46 yr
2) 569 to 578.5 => -1.51 yr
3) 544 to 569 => -2.50 yr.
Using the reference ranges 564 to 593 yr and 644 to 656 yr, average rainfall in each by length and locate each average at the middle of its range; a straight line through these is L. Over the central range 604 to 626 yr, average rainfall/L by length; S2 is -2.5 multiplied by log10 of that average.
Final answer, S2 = 0.28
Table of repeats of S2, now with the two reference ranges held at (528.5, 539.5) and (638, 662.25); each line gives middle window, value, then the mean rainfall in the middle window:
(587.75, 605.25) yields 0.107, 65.6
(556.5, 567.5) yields -0.110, 89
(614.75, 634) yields -0.190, 77.5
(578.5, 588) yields -0.136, 85.3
